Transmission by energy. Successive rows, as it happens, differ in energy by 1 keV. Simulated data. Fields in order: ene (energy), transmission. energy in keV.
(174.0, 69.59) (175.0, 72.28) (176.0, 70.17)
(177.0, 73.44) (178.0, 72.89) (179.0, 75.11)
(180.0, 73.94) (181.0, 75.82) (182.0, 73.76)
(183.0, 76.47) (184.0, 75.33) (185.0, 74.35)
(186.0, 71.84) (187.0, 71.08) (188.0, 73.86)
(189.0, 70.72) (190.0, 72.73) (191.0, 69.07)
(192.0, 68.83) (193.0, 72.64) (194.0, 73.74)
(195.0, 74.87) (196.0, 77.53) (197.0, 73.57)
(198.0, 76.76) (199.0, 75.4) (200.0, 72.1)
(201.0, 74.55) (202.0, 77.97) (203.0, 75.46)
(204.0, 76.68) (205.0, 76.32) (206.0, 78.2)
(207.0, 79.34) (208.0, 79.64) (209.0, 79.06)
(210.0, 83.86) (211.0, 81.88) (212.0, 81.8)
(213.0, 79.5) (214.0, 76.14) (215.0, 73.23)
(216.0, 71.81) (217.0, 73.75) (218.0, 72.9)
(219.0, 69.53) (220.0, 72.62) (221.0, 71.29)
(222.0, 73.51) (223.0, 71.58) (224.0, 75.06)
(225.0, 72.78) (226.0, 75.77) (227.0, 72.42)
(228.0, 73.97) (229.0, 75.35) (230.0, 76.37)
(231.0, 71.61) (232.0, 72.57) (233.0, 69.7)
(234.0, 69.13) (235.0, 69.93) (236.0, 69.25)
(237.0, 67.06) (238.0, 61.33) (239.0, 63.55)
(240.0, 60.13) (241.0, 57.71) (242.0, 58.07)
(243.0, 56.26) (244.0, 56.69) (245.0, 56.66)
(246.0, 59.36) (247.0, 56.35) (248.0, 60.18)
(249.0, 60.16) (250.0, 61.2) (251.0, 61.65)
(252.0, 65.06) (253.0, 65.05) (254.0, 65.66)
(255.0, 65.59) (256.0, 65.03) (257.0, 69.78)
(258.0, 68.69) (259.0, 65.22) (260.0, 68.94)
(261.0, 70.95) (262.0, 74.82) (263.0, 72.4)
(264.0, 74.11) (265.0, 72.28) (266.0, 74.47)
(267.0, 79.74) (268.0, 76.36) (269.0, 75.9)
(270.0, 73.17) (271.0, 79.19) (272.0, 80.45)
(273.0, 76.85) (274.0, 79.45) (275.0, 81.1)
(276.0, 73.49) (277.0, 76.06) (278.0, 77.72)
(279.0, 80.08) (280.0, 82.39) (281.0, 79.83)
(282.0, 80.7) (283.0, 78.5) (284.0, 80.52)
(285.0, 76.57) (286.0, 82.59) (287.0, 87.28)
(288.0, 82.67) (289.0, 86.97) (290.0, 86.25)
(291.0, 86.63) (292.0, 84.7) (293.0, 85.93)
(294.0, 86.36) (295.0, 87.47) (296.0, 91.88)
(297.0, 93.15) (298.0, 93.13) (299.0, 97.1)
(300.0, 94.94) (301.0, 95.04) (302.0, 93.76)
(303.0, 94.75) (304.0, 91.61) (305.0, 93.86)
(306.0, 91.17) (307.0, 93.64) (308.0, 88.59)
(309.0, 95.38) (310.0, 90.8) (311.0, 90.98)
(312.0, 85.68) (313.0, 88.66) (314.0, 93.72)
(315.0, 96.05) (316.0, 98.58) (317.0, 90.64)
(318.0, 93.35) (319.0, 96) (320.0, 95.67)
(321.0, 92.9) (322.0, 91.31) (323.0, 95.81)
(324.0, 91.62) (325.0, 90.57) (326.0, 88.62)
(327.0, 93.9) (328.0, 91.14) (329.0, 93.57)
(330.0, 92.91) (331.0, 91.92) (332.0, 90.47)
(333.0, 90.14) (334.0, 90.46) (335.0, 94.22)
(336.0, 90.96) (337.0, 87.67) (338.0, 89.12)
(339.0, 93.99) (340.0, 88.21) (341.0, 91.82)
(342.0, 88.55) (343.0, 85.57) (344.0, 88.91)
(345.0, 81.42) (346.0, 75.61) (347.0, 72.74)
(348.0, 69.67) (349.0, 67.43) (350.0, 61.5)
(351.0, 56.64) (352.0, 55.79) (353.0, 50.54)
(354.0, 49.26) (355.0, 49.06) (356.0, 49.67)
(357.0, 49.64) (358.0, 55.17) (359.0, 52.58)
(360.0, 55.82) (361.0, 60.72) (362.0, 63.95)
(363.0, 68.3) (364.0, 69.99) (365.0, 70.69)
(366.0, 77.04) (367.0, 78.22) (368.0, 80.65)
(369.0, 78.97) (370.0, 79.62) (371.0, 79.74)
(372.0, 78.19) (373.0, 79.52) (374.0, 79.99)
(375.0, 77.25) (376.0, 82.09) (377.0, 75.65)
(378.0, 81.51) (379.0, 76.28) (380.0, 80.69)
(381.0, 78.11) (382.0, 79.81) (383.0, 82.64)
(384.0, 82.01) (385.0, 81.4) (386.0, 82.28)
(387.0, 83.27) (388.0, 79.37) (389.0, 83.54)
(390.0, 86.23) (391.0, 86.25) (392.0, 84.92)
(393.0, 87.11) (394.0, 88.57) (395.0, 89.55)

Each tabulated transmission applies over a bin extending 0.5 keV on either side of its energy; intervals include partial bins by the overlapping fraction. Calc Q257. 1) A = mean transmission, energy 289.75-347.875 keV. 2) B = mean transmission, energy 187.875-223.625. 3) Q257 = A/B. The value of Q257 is 1.2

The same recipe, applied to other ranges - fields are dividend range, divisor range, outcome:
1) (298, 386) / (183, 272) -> 1.15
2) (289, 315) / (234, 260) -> 1.45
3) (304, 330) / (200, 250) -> 1.31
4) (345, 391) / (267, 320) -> 0.83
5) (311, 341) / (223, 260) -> 1.39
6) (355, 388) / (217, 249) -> 1.09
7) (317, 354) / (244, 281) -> 1.20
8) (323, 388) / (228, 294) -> 1.07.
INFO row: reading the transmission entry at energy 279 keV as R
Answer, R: 80.08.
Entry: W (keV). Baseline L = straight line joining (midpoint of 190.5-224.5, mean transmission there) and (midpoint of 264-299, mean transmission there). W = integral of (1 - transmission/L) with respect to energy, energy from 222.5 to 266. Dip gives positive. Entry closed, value 6.3 keV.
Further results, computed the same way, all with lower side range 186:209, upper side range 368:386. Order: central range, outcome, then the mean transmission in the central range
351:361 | 3.35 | 52.6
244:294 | 1.81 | 73.9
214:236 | 0.81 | 72.6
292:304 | -2.22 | 91.8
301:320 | -3.65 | 92.8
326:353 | -1.54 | 83.1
